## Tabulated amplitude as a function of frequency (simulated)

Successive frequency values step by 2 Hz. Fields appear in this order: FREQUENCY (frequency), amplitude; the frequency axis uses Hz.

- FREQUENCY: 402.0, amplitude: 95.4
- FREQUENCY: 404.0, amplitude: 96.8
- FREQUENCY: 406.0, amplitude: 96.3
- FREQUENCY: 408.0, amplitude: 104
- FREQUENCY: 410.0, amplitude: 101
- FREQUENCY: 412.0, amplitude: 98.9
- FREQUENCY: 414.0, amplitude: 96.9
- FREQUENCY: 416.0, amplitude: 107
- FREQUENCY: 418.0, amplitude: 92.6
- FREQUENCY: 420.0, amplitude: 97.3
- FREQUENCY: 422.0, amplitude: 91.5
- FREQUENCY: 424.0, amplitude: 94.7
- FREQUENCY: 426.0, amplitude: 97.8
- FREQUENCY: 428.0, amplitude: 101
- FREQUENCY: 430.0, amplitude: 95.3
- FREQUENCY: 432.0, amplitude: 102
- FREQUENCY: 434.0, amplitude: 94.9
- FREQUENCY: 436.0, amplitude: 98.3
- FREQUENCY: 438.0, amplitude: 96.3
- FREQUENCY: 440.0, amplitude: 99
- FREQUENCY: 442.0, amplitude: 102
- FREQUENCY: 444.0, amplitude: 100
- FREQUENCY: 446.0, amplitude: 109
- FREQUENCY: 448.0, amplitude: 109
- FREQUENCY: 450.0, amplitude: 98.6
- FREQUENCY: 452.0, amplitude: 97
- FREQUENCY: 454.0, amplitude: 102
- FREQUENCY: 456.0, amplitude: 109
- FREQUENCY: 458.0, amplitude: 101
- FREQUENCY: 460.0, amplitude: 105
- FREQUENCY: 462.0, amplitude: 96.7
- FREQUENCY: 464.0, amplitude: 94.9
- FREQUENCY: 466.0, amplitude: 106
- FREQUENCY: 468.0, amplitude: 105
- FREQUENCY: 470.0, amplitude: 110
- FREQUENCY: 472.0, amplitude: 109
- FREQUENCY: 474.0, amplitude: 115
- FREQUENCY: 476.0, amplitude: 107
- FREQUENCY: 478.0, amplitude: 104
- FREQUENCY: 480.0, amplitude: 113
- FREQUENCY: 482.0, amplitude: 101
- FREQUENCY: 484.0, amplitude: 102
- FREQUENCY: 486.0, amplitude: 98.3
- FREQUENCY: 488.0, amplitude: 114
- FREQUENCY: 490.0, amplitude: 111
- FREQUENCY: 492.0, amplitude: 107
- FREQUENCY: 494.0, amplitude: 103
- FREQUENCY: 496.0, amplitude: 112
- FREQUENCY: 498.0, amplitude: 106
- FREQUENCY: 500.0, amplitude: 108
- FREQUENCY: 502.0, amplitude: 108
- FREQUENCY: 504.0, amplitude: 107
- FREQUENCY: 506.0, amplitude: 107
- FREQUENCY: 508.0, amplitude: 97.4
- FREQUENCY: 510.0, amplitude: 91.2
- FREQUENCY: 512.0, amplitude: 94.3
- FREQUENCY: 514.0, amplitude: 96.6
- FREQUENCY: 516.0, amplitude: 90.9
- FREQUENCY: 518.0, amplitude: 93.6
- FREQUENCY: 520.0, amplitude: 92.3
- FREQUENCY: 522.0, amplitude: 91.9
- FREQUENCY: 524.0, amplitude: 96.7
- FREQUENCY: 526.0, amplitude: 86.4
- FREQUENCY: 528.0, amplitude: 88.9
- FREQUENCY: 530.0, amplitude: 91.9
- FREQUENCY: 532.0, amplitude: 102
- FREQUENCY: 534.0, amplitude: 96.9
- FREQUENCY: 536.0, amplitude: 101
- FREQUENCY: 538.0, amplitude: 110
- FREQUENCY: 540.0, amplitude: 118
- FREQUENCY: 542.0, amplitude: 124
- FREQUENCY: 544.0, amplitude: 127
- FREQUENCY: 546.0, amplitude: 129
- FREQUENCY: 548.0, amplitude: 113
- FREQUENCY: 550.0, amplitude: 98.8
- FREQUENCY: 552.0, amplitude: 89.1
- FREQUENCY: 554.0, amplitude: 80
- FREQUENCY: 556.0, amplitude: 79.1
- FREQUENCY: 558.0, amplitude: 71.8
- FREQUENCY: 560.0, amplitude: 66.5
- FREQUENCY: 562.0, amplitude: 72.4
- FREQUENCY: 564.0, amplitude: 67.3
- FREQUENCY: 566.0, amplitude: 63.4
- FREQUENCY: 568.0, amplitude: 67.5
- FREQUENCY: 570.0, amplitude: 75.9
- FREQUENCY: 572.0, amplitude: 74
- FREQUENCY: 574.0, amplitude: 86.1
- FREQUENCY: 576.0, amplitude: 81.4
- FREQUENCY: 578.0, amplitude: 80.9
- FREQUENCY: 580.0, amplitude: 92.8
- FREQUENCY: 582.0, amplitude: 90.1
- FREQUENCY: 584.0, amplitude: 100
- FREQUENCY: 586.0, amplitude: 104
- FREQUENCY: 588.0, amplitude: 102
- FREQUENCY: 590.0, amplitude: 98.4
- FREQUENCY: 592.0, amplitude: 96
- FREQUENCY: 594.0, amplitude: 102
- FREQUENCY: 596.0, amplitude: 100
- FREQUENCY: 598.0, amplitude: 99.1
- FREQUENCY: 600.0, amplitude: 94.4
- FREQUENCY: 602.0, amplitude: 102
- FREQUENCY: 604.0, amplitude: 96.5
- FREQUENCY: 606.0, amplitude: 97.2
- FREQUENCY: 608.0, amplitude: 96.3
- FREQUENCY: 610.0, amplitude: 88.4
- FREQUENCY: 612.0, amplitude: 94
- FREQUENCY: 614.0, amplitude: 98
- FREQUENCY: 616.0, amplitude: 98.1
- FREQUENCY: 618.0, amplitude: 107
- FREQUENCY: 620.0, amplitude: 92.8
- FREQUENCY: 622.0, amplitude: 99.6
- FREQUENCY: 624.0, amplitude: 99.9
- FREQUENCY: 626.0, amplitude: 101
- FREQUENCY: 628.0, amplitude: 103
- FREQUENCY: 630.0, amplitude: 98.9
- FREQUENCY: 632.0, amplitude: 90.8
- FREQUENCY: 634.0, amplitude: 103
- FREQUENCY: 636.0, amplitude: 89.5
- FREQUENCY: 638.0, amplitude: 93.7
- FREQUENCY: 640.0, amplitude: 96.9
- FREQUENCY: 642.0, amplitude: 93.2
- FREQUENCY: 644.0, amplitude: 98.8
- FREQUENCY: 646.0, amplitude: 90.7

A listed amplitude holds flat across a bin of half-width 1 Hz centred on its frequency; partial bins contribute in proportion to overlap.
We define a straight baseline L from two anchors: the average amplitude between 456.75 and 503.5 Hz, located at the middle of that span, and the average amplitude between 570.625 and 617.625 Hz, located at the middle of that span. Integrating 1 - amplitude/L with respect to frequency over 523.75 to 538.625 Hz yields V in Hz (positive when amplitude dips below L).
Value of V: 0.6 Hz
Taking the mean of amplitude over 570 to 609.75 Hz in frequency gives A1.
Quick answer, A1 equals 93.8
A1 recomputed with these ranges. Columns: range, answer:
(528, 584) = 90.9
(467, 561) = 101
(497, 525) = 98.6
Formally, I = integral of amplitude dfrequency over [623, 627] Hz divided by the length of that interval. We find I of 100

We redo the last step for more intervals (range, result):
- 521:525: 94.3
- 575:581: 85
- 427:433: 99.4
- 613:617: 98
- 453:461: 104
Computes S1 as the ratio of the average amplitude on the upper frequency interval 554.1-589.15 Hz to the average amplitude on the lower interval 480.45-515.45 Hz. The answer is 0.78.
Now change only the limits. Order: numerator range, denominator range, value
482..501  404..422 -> 1.08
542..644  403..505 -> 0.91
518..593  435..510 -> 0.88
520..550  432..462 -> 1.03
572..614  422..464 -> 0.95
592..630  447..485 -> 0.94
